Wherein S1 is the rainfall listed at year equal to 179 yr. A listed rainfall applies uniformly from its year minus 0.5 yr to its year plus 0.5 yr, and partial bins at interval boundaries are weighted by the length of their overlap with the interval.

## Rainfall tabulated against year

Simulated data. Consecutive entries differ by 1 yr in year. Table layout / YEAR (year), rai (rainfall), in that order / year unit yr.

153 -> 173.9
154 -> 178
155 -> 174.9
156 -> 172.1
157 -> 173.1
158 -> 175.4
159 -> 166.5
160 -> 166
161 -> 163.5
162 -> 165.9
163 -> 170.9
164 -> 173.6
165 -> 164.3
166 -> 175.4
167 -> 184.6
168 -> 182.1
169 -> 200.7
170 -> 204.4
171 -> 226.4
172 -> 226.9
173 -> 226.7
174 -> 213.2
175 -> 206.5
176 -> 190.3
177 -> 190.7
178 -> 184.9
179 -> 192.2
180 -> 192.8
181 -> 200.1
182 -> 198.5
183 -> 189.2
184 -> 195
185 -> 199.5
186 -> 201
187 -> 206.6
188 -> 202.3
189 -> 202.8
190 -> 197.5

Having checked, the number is 192.2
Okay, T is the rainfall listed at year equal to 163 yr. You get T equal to 170.9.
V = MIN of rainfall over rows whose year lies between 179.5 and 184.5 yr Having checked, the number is 189.2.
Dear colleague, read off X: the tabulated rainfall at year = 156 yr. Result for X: 172.1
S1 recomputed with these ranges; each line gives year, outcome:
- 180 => 192.8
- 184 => 195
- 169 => 200.7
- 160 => 166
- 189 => 202.8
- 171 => 226.4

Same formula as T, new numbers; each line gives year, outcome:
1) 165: 164.3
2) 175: 206.5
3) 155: 174.9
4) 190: 197.5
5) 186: 201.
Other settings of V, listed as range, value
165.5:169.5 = 175.4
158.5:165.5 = 163.5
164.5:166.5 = 164.3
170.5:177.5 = 190.3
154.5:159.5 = 166.5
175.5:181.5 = 184.9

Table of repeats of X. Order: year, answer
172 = 226.9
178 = 184.9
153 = 173.9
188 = 202.3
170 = 204.4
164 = 173.6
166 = 175.4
